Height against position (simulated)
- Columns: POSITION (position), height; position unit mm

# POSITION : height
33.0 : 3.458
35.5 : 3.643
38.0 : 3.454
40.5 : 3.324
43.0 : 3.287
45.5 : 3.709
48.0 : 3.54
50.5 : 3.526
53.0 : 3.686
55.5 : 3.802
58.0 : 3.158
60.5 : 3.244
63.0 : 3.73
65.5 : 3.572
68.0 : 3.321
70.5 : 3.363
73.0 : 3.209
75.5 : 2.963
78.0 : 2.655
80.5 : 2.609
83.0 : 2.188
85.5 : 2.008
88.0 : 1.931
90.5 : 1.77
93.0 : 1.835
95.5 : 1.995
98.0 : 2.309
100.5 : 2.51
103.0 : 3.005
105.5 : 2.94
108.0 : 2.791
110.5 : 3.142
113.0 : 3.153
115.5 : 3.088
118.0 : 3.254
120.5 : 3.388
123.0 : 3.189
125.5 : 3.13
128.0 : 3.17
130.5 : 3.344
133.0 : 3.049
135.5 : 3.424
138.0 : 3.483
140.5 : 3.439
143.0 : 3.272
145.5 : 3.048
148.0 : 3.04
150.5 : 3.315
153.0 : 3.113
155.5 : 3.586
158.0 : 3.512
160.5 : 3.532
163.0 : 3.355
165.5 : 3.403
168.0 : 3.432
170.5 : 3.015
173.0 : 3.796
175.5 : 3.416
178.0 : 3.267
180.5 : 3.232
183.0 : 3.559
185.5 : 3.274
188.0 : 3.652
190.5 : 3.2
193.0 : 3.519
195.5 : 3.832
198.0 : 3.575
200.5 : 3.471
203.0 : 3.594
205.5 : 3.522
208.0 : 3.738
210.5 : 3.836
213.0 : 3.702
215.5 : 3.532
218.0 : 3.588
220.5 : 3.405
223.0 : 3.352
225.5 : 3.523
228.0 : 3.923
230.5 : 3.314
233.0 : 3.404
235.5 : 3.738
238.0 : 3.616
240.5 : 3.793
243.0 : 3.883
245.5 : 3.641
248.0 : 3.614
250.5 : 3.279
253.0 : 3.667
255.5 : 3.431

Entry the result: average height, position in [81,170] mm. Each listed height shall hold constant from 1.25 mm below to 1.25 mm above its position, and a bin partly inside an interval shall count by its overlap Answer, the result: 2.97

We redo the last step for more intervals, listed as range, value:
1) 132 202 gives 3.39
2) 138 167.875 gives 3.34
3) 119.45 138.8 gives 3.27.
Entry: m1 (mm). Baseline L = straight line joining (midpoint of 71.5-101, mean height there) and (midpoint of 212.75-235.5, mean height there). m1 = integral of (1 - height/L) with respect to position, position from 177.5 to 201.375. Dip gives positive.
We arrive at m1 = -1.7 mm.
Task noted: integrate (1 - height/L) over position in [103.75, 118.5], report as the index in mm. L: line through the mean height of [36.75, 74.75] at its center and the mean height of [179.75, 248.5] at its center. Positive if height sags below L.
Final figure 1.9 mm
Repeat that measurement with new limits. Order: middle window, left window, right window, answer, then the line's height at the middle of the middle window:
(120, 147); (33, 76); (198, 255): 2.0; 3.52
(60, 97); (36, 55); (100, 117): 6.5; 3.23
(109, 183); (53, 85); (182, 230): 1.8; 3.38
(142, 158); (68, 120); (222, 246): -1.1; 3.05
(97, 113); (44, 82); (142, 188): 2.5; 3.34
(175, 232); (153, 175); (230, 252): -0.1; 3.52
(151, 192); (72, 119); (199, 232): -2.4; 3.21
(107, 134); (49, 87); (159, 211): 1.1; 3.29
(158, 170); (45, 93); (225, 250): -0.2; 3.36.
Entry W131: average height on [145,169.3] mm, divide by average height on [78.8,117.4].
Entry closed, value 1.34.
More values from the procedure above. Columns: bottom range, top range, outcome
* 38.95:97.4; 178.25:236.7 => 1.19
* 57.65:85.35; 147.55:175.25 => 1.11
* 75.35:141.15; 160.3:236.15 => 1.25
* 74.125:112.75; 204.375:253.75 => 1.46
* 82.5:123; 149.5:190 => 1.30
